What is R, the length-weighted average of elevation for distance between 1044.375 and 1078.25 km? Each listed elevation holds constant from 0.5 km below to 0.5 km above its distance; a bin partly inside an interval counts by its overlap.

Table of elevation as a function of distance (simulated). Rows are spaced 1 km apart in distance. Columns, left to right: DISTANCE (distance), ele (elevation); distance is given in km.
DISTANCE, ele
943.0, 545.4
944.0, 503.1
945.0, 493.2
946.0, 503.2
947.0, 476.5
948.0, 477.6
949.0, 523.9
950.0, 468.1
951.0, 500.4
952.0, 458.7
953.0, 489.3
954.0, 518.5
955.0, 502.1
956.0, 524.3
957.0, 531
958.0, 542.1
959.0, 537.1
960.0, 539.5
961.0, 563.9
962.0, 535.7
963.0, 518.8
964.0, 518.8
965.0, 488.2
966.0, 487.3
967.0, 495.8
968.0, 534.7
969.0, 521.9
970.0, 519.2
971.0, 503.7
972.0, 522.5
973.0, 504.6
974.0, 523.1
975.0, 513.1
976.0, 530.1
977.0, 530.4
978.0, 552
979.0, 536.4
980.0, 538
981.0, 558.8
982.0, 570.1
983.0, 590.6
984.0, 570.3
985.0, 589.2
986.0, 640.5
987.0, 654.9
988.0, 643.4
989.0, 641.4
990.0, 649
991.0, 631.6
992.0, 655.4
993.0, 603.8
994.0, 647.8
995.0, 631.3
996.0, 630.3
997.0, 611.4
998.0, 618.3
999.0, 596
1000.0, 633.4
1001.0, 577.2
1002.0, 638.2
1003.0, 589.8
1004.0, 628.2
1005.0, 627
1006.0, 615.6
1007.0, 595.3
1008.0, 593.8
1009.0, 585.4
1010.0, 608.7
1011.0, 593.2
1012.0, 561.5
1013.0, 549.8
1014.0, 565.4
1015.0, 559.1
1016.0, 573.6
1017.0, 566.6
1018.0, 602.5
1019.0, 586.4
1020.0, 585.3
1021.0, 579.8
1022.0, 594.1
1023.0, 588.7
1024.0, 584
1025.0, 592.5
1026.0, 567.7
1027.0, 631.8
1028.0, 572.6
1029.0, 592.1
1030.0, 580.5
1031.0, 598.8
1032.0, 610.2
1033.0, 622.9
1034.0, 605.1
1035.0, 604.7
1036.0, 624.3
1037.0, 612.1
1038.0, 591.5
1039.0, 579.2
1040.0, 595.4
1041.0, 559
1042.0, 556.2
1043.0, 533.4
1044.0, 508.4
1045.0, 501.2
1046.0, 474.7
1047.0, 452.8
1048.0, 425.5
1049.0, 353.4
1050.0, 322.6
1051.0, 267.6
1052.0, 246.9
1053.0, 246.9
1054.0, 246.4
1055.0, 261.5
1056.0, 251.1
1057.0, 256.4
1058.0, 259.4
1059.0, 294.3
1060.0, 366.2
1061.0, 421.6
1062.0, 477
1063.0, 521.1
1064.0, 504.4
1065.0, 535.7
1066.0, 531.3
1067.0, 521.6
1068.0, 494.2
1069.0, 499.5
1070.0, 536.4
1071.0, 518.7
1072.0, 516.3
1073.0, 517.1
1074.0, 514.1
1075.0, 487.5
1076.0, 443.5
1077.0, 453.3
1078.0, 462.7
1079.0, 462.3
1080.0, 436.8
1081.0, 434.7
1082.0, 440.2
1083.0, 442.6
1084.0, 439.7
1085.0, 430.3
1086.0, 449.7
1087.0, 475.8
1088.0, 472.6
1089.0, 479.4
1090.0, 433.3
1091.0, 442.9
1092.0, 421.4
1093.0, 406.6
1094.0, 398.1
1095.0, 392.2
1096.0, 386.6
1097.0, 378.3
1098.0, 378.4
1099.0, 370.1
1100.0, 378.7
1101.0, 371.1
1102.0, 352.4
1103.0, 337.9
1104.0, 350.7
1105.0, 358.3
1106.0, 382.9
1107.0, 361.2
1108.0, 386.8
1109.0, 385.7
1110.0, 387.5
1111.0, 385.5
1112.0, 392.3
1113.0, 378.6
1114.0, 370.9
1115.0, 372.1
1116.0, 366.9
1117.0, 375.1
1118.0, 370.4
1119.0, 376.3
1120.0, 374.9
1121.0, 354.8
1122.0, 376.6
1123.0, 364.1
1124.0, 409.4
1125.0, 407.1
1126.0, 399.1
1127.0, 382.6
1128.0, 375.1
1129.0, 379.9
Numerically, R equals 417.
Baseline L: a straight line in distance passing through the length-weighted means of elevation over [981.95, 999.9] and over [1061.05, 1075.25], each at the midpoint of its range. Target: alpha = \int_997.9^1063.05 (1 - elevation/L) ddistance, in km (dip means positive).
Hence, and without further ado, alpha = 5.5 km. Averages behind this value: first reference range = 622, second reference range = 510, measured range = 520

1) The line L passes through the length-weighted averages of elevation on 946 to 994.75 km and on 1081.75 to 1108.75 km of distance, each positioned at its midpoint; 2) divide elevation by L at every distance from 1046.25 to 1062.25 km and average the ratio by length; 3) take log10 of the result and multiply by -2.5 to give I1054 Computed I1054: 0.365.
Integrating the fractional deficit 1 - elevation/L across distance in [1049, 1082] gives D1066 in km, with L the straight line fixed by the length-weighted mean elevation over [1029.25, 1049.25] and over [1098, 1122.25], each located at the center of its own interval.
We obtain 4.4 km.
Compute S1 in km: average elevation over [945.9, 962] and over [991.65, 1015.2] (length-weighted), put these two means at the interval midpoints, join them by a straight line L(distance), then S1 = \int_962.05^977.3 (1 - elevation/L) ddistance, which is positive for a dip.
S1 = 0.74 km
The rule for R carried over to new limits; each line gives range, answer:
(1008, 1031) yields 583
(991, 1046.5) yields 591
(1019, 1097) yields 477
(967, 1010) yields 586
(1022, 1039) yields 598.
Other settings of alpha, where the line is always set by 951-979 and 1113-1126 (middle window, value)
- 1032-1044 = -3.58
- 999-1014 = -3.67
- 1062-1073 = -2.36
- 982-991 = -2.18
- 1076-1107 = -0.77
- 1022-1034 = -3.49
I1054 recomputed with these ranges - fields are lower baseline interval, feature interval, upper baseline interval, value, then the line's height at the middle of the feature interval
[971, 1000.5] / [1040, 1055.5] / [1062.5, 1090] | 0.269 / 515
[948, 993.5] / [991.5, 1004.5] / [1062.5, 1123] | -0.194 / 519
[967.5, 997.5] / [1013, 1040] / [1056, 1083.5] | -0.149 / 515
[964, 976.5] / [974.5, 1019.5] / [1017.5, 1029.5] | -0.084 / 551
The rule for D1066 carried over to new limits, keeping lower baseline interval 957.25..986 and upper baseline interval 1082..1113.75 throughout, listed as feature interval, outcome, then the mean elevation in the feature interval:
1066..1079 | -2.1 km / 497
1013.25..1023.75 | -2.0 km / 580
